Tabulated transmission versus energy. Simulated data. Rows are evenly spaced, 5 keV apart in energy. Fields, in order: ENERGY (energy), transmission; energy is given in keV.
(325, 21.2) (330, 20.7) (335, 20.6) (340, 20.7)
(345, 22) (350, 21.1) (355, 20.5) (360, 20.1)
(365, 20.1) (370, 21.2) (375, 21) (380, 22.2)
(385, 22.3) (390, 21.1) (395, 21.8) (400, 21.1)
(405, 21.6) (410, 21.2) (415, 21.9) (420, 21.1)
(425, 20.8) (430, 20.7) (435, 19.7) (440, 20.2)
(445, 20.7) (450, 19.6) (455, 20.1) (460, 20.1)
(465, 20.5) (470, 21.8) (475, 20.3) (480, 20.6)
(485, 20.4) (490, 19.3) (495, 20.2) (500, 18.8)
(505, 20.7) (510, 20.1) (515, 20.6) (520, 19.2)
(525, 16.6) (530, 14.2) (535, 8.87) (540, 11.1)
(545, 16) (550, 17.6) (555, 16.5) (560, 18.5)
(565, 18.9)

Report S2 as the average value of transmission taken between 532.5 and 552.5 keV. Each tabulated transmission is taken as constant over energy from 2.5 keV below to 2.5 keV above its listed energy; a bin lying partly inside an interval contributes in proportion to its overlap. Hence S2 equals 13.4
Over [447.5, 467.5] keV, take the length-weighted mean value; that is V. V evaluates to 20.1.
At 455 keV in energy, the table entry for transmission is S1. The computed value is 20.1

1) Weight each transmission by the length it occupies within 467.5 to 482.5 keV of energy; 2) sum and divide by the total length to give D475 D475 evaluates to 20.9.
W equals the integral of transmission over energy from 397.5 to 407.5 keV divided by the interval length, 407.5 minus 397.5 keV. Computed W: 21.4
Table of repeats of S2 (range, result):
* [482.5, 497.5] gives 20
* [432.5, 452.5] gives 20.1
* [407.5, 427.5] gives 21.2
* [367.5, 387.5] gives 21.7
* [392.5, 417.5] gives 21.5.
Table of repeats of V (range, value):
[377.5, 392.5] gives 21.9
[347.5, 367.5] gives 20.4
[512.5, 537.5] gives 15.9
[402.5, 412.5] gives 21.4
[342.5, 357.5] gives 21.2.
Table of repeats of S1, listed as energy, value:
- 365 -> 20.1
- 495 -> 20.2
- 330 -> 20.7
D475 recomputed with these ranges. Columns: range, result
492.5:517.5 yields 20.1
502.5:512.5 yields 20.4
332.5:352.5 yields 21.1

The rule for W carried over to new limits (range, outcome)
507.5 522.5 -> 20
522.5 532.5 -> 15.4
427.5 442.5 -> 20.2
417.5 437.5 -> 20.6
